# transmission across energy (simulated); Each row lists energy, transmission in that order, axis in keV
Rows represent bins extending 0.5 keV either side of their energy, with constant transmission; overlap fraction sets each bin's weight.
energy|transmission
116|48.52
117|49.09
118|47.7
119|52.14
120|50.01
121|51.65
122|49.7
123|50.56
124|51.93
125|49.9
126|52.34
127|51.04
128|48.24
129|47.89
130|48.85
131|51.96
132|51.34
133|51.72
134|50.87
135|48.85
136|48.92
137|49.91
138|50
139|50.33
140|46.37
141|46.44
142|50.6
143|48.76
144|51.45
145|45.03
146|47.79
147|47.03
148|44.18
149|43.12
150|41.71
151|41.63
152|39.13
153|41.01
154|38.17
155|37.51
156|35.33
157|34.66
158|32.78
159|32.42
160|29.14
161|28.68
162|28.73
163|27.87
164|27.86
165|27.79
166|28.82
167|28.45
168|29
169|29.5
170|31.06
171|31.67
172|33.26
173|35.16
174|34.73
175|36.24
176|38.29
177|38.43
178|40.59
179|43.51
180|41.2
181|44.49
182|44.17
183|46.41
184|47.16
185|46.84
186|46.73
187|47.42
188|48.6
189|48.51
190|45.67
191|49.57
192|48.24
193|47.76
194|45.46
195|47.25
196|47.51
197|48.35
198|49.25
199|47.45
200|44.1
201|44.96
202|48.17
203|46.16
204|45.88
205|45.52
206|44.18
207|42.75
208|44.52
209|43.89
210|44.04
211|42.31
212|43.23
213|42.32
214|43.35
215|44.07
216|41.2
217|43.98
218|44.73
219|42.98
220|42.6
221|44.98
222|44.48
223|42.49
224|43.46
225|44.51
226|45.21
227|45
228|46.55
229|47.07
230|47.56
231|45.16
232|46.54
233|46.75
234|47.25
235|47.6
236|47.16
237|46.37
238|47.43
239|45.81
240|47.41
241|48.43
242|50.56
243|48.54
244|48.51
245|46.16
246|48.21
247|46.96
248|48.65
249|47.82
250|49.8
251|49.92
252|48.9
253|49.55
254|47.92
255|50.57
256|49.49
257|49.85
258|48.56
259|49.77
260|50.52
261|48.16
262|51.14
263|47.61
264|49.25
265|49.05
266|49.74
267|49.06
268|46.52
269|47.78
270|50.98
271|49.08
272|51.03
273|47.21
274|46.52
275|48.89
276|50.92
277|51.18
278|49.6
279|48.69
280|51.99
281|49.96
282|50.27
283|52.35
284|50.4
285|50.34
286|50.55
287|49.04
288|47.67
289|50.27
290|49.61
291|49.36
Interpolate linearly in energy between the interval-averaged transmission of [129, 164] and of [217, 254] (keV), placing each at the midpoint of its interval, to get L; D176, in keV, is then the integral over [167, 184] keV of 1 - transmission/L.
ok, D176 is 2.6 keV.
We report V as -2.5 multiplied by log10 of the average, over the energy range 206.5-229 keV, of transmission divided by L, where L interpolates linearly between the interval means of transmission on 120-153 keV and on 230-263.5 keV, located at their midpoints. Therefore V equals 0.10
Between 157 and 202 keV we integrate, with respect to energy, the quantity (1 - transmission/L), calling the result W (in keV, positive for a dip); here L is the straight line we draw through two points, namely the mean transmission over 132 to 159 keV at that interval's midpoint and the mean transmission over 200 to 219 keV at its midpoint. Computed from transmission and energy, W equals 4.8 keV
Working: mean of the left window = 44.6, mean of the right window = 44.1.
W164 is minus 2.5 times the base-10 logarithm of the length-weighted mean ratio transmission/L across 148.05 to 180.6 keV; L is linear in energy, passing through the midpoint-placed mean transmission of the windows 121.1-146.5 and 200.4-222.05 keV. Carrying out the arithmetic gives 0.338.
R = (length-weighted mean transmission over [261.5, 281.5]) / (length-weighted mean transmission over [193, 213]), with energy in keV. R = 1.08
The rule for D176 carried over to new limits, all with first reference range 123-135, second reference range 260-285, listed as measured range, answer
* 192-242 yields 4.4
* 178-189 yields 1.0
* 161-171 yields 4.2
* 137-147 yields 0.4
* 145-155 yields 1.6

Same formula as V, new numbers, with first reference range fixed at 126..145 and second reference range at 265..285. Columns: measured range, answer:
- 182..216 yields 0.08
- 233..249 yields 0.04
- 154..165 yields 0.49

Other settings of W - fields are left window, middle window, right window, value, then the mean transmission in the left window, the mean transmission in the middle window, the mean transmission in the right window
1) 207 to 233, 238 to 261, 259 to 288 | -0.7 keV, 44.3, 48.7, 49.5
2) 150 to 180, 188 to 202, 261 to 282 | -3.3 keV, 34.1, 47.3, 49.3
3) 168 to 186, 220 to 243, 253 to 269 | -0.3 keV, 38.9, 46.2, 49.1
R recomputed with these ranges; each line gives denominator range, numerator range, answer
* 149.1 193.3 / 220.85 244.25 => 1.22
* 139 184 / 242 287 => 1.29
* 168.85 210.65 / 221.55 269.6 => 1.10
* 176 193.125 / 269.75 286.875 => 1.10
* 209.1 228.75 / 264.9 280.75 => 1.12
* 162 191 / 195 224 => 1.17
